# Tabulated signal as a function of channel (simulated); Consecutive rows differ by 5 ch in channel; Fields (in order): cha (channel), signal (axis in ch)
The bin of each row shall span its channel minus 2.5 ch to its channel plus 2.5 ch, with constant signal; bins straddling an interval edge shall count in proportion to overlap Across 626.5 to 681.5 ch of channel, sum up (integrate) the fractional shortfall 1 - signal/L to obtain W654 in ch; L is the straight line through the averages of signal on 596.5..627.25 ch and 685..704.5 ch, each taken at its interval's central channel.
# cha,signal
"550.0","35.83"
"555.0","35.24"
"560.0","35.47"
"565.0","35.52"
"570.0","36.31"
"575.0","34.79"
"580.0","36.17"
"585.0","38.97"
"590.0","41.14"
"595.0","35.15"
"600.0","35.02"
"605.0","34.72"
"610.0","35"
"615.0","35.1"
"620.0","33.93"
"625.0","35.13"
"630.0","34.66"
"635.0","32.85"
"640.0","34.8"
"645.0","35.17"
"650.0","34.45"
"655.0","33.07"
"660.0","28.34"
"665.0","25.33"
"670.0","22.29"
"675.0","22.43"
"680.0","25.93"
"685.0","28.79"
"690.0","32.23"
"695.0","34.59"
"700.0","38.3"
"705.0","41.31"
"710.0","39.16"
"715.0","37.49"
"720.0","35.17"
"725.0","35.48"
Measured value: 7.5 ch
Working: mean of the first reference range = 34.8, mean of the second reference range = 34.9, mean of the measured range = 30.1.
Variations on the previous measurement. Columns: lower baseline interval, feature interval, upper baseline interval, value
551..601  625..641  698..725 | 1.2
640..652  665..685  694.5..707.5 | 6.7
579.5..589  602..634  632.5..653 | 1.2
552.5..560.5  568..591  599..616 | -1.4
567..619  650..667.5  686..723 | 3.2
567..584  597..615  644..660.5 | 0.0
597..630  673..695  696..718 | 5.5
